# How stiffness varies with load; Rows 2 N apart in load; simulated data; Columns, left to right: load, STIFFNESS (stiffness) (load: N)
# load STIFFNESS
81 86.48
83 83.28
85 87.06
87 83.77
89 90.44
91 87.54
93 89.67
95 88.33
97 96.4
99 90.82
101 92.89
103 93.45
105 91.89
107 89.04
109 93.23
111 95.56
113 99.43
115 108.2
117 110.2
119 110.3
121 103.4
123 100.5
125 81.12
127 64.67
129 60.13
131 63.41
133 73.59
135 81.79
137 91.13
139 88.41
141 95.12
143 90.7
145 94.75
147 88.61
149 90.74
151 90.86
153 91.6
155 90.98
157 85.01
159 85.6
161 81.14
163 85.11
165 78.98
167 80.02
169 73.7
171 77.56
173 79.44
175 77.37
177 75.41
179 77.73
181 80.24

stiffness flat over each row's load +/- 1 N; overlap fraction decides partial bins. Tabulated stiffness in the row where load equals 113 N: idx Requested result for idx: 99.43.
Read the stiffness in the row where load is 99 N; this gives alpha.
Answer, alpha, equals 90.82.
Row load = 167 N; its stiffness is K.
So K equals 80.02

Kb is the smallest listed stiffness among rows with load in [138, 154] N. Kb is 88.41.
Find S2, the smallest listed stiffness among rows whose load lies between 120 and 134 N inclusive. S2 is 60.13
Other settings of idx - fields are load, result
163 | 85.11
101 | 92.89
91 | 87.54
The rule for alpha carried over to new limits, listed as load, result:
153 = 91.6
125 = 81.12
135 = 81.79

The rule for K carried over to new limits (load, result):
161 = 81.14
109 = 93.23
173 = 79.44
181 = 80.24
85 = 87.06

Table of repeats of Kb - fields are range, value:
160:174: 73.7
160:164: 81.14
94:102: 88.33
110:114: 95.56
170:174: 77.56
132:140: 73.59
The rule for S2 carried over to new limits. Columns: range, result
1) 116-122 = 103.4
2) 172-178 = 75.41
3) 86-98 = 83.77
